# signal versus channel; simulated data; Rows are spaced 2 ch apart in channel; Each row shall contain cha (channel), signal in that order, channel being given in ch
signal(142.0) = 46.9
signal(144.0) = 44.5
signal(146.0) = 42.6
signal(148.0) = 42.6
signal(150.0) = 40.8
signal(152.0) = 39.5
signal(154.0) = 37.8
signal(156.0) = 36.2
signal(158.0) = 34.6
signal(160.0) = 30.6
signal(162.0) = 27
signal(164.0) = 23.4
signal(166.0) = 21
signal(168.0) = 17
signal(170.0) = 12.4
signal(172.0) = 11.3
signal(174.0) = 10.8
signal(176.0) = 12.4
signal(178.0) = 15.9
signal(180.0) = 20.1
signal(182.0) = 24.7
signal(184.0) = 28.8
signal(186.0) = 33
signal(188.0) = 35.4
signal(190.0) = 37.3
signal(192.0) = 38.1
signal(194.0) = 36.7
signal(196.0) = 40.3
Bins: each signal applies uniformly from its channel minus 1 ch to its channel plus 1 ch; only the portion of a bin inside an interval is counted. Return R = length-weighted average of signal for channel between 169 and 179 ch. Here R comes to 12.6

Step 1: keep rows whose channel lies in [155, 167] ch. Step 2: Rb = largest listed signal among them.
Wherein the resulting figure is 36.2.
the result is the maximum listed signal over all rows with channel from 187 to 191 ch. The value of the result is 37.3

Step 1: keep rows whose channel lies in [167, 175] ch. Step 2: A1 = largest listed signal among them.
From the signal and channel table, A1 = 17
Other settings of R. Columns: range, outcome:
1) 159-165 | 27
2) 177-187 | 24.5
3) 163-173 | 17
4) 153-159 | 36.2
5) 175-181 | 16.1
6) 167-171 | 14.7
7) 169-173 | 11.9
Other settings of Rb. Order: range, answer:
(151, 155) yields 39.5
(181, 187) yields 33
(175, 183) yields 24.7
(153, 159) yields 37.8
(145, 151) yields 42.6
